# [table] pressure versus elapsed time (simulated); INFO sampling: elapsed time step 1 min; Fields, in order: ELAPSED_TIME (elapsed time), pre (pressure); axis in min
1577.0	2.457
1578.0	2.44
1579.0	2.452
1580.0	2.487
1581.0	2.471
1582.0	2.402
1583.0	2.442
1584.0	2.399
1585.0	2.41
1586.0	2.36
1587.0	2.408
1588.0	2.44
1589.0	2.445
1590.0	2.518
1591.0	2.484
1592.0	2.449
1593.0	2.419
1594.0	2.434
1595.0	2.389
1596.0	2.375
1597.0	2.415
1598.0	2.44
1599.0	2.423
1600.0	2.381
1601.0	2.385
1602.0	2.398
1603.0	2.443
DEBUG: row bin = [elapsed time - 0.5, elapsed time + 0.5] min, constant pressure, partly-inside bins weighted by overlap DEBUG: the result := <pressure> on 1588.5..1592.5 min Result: 2.47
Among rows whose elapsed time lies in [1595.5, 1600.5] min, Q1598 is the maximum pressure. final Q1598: 2.44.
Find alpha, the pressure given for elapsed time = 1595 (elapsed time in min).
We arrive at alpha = 2.389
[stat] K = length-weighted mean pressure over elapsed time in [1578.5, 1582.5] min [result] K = 2.45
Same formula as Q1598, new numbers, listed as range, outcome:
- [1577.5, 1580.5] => 2.487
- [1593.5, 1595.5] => 2.434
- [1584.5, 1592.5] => 2.518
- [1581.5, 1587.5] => 2.442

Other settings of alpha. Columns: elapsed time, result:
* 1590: 2.518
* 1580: 2.487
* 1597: 2.415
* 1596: 2.375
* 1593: 2.419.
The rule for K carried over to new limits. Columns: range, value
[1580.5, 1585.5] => 2.42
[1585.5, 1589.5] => 2.41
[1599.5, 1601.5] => 2.38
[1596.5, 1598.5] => 2.43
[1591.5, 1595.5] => 2.42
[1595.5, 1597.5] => 2.4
